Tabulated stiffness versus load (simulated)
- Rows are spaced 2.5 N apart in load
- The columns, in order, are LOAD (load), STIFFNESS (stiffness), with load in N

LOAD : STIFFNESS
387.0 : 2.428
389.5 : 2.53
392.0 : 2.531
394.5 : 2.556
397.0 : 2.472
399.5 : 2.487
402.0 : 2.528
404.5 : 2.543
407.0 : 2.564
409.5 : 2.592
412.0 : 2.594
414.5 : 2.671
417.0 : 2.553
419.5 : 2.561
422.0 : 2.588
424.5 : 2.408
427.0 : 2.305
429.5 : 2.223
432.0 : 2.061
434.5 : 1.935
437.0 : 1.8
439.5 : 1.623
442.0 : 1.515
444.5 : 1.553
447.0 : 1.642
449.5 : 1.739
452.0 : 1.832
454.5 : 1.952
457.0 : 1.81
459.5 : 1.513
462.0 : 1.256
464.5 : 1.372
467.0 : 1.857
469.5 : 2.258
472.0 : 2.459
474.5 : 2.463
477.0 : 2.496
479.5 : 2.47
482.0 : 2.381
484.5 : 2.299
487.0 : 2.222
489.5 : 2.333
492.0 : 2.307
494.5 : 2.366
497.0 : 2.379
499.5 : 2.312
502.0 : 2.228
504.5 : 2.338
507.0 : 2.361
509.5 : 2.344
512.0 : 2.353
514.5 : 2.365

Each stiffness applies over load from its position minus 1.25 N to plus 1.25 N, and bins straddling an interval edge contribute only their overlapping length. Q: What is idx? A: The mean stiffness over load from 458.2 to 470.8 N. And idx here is 1.66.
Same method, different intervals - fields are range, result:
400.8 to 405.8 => 2.54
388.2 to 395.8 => 2.54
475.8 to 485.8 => 2.41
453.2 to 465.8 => 1.58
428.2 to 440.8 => 1.93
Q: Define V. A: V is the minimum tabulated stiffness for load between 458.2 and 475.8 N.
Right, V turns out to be 1.256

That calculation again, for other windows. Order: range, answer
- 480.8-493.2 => 2.222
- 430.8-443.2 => 1.515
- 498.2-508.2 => 2.228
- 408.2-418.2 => 2.553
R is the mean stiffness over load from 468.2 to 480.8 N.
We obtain 2.43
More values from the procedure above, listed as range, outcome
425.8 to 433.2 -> 2.2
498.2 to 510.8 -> 2.32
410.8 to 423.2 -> 2.59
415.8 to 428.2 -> 2.48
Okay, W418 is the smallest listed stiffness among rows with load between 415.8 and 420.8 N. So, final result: 2.553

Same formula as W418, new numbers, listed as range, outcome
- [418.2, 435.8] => 1.935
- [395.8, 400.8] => 2.472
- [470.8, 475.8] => 2.459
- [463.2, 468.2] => 1.372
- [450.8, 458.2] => 1.81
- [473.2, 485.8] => 2.299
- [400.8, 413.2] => 2.528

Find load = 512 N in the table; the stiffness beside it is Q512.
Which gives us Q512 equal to 2.353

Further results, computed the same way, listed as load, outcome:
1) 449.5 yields 1.739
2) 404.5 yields 2.543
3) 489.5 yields 2.333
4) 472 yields 2.459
